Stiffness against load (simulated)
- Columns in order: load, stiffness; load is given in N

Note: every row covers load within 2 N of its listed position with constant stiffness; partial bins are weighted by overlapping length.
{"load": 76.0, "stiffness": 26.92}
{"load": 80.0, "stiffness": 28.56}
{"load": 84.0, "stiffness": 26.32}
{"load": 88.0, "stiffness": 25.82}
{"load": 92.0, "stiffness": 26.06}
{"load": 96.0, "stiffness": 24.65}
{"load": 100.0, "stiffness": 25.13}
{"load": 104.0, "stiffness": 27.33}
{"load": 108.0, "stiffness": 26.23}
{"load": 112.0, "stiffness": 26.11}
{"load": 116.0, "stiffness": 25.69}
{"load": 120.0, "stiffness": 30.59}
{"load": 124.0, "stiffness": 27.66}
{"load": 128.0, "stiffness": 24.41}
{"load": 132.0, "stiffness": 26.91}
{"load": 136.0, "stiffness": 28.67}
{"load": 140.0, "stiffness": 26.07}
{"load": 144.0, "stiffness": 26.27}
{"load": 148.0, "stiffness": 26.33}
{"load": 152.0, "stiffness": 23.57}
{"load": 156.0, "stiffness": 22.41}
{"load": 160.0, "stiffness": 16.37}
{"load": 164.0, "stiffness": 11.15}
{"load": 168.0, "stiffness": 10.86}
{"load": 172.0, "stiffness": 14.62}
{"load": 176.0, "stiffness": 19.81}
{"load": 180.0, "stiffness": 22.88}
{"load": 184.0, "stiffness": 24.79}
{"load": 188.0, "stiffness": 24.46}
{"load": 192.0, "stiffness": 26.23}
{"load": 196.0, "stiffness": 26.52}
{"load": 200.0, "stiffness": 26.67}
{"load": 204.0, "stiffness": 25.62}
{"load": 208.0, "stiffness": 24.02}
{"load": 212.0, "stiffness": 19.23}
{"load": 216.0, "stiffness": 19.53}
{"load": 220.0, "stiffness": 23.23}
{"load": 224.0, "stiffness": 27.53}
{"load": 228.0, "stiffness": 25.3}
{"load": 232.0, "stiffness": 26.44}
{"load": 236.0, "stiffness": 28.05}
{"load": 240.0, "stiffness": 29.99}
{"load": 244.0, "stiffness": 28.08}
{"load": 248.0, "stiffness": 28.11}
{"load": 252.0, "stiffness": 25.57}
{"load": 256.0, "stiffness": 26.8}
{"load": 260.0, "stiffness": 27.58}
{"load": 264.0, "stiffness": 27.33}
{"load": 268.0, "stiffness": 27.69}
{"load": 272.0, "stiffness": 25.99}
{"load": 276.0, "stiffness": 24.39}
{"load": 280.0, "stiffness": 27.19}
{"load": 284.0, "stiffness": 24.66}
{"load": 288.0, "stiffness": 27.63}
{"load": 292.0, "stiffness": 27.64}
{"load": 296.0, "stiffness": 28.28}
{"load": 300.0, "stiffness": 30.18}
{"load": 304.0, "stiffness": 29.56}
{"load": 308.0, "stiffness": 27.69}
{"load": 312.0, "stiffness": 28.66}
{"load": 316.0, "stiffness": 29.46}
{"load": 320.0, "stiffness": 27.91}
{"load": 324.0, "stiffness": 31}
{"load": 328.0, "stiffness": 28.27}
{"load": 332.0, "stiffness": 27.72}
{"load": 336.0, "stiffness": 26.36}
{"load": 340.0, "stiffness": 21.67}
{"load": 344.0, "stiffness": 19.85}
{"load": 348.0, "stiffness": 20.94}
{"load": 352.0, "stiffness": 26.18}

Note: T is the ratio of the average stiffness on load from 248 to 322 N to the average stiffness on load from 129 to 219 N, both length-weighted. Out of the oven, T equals 1.22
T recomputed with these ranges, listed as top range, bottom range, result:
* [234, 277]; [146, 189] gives 1.39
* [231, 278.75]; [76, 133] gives 1.02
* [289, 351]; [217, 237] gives 1.05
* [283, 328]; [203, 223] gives 1.27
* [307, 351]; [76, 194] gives 1.09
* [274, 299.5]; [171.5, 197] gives 1.16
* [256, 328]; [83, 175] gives 1.17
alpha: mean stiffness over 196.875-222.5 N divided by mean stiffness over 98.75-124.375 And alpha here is 0.9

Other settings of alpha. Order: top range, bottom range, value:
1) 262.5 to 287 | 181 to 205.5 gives 1.03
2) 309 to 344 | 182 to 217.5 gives 1.12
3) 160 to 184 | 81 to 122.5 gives 0.63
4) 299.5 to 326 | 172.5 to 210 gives 1.21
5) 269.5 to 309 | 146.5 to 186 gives 1.42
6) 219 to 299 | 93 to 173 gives 1.14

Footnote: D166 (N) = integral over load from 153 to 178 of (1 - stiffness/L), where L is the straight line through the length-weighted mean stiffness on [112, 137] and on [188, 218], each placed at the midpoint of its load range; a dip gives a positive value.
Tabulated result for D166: 9.2 N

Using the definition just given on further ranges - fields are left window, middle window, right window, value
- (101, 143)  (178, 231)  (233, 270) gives 5.9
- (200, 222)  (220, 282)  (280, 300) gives -4.7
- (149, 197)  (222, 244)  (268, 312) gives -3.3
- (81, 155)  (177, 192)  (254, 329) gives 1.6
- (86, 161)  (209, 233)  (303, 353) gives 2.4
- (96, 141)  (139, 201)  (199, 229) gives 8.5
